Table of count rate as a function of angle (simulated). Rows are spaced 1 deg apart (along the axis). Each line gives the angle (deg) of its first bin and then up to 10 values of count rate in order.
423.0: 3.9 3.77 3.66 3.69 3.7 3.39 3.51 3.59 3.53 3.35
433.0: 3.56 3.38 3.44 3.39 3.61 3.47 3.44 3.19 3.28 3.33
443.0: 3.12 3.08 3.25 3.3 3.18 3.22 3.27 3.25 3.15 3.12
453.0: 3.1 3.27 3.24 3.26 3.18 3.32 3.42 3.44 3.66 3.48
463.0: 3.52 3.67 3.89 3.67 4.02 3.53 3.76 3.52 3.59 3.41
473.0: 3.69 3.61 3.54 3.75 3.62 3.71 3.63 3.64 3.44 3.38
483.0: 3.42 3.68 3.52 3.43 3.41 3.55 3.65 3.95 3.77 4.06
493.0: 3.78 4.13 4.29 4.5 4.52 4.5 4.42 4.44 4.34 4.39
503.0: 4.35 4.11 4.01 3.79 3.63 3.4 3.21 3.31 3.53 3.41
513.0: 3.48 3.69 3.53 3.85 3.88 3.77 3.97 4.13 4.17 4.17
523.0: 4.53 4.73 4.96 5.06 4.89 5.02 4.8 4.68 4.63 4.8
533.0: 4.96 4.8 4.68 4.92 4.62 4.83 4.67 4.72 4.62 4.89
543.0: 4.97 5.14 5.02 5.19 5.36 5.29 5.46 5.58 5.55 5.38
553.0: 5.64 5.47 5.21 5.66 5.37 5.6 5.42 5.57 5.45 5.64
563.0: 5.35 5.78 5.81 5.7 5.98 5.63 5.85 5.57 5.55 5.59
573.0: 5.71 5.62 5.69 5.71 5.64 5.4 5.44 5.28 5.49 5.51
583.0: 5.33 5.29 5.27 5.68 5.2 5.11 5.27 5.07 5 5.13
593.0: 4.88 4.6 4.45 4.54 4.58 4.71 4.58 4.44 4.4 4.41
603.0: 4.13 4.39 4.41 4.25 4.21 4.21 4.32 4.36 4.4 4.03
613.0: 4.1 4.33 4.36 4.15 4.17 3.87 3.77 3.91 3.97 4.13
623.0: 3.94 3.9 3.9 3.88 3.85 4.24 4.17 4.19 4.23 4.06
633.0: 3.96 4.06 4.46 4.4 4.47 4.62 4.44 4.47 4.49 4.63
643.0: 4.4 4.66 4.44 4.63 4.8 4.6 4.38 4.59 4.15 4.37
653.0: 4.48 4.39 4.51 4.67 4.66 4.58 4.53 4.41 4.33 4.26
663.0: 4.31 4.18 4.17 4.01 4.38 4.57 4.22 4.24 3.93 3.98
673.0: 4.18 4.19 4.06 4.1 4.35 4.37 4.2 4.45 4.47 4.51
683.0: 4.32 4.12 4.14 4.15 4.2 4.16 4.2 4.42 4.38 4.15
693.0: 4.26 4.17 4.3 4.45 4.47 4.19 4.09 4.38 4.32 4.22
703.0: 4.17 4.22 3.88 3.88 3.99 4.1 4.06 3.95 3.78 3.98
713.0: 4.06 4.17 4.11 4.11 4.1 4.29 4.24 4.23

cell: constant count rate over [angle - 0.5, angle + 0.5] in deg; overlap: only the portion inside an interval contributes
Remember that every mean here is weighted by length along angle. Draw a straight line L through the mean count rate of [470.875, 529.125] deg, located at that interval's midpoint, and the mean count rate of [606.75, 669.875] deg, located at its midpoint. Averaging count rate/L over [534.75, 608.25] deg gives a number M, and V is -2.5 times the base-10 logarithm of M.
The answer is -0.25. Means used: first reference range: 3.93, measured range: 5.16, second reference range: 4.29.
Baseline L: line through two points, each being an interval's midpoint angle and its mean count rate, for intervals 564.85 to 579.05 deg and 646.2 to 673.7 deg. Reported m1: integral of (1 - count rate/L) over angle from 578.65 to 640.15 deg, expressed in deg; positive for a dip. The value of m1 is 7.6 deg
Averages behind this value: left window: 5.66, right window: 4.37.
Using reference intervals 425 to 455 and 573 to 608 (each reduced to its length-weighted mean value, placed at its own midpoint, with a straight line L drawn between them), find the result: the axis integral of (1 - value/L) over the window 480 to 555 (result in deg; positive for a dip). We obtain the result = -2.60 deg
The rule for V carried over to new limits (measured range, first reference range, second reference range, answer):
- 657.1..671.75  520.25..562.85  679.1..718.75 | 0.02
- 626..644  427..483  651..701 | -0.04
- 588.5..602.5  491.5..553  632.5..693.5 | -0.08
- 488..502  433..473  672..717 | -0.18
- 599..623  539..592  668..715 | 0.18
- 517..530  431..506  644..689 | -0.18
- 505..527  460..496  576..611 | 0.04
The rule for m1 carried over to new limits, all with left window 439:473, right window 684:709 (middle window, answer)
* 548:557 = -4.3 deg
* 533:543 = -3.0 deg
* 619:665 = -3.5 deg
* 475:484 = -0.3 deg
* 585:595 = -3.2 deg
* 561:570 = -4.6 deg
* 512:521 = -0.5 deg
